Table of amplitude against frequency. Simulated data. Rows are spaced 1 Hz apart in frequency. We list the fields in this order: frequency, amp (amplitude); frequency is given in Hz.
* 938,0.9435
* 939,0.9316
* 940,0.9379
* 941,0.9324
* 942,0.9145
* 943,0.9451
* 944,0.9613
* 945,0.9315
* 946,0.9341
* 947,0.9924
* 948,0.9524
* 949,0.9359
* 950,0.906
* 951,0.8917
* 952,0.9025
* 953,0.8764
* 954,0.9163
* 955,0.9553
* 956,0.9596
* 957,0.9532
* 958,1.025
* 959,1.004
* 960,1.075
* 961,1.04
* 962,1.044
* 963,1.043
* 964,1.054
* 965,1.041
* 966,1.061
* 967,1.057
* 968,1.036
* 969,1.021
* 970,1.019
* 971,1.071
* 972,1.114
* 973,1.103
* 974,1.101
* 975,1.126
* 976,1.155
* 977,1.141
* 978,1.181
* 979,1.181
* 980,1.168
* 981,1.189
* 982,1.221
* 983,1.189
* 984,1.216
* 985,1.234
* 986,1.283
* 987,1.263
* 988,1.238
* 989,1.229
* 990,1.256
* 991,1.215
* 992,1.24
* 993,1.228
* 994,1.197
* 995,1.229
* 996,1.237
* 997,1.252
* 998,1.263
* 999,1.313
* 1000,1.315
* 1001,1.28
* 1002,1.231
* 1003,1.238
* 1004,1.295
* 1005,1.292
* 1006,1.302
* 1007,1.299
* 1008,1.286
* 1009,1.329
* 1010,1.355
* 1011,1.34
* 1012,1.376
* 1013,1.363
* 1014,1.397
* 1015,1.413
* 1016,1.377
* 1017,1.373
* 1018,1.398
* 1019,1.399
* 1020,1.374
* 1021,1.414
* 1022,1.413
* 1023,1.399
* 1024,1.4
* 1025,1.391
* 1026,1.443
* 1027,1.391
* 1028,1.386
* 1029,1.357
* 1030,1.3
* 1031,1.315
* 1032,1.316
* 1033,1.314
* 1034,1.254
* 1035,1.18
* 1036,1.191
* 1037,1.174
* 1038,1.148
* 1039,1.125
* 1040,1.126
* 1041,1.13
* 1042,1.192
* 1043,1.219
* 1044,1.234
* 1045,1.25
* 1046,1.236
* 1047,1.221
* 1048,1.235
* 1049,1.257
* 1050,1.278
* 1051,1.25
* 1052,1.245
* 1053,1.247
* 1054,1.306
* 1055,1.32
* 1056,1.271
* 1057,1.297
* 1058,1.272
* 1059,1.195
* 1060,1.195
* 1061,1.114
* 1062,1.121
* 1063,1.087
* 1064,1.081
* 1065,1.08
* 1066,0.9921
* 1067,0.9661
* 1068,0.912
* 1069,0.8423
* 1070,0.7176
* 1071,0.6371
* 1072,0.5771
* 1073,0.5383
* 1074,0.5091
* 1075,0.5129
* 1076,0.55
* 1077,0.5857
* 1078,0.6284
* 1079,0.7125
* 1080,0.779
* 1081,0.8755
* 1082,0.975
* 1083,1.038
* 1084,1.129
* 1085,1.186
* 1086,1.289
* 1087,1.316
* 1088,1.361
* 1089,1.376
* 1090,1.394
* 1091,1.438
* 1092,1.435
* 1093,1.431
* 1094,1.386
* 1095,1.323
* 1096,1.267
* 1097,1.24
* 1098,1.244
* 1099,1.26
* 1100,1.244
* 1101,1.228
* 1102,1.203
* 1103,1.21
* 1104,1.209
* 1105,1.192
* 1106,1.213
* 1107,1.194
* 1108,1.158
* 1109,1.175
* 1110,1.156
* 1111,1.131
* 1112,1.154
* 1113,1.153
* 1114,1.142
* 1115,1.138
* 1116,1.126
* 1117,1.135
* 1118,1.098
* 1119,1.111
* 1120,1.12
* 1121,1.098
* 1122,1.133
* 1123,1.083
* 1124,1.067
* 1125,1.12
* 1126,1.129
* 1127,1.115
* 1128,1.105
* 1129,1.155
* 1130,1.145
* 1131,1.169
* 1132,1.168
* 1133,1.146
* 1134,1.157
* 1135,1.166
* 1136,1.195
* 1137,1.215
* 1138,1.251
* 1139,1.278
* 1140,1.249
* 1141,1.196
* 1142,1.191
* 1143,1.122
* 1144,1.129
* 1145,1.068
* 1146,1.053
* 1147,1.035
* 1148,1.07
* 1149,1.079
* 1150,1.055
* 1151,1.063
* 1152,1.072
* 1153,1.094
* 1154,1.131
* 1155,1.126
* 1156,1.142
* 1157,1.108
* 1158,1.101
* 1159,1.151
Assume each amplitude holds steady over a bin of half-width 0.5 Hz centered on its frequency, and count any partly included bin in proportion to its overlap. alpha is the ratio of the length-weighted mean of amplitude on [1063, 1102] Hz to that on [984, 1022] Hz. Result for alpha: 0.79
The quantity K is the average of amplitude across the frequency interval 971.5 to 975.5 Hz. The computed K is 1.11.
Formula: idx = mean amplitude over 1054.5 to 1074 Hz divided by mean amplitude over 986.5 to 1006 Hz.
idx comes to 0.8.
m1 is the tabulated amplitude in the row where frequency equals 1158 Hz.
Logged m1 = 1.101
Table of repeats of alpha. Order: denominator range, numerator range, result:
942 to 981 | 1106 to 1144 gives 1.13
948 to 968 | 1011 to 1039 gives 1.36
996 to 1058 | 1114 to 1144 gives 0.89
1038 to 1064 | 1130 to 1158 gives 0.94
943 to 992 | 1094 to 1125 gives 1.10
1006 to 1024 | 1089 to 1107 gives 0.94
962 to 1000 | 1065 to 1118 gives 0.92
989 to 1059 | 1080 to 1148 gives 0.92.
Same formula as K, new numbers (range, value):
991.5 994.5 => 1.22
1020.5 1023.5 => 1.41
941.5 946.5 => 0.937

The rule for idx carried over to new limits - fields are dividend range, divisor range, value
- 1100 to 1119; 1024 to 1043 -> 0.92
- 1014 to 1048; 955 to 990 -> 1.17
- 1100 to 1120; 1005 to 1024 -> 0.85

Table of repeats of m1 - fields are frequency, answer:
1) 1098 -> 1.244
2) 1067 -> 0.9661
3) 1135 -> 1.166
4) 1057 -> 1.297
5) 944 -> 0.9613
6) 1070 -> 0.7176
